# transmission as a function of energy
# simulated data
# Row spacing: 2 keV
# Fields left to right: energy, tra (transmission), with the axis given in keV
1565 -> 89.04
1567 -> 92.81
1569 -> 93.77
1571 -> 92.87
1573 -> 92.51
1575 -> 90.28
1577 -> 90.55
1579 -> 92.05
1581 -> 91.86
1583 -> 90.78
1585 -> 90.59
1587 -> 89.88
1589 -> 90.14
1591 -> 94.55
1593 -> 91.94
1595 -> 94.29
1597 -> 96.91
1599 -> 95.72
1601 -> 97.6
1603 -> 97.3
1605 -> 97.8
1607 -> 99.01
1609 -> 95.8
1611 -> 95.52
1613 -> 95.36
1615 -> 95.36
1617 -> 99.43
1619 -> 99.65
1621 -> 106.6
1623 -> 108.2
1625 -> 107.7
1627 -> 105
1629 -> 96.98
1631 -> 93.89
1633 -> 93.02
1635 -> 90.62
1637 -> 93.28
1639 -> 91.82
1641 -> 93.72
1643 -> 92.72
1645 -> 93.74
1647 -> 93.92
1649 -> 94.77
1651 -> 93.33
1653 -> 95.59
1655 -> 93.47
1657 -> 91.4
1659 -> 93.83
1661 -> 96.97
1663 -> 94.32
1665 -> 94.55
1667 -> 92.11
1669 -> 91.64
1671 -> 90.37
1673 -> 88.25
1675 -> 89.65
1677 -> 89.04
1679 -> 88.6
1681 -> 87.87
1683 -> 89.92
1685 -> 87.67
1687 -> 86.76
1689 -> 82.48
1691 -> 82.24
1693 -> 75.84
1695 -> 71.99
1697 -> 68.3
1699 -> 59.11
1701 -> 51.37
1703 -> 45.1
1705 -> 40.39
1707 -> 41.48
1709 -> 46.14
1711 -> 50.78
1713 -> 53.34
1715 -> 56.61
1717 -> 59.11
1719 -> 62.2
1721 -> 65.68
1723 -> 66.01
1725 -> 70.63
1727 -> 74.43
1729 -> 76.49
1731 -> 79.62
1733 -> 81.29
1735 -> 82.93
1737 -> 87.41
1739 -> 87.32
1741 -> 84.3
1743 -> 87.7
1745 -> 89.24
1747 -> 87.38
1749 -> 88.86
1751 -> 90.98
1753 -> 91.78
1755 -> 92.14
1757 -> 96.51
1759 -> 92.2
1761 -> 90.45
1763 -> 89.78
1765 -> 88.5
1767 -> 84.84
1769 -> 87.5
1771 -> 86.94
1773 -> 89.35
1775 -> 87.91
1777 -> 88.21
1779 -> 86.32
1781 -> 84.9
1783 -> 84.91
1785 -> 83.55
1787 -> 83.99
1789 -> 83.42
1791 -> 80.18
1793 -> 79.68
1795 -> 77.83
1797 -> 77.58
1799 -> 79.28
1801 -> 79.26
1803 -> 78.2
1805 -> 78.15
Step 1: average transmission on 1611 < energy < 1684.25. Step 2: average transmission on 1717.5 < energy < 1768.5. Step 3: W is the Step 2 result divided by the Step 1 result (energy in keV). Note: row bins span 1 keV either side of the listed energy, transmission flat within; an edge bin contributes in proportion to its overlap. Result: 0.9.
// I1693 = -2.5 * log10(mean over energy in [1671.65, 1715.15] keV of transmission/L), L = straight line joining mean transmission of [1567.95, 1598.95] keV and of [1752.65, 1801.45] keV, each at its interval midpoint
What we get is 0.256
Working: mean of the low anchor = 92.3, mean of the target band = 70.1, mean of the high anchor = 85.9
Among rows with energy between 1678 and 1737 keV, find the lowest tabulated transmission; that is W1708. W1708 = 40.39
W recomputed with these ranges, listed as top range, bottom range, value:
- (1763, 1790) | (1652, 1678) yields 0.93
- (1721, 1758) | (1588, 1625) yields 0.86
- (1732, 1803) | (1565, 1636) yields 0.90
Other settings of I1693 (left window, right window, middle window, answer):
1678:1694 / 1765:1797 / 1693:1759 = 0.18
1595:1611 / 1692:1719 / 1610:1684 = -0.20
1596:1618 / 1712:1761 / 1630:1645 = 0.00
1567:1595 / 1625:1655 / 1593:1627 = -0.06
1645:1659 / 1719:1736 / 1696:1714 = 0.49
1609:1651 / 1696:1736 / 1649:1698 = -0.12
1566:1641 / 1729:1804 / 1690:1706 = 0.41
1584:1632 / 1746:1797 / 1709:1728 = 0.42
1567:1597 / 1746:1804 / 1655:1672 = -0.04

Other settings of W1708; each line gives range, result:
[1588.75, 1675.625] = 88.25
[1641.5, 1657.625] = 91.4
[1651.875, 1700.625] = 59.11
